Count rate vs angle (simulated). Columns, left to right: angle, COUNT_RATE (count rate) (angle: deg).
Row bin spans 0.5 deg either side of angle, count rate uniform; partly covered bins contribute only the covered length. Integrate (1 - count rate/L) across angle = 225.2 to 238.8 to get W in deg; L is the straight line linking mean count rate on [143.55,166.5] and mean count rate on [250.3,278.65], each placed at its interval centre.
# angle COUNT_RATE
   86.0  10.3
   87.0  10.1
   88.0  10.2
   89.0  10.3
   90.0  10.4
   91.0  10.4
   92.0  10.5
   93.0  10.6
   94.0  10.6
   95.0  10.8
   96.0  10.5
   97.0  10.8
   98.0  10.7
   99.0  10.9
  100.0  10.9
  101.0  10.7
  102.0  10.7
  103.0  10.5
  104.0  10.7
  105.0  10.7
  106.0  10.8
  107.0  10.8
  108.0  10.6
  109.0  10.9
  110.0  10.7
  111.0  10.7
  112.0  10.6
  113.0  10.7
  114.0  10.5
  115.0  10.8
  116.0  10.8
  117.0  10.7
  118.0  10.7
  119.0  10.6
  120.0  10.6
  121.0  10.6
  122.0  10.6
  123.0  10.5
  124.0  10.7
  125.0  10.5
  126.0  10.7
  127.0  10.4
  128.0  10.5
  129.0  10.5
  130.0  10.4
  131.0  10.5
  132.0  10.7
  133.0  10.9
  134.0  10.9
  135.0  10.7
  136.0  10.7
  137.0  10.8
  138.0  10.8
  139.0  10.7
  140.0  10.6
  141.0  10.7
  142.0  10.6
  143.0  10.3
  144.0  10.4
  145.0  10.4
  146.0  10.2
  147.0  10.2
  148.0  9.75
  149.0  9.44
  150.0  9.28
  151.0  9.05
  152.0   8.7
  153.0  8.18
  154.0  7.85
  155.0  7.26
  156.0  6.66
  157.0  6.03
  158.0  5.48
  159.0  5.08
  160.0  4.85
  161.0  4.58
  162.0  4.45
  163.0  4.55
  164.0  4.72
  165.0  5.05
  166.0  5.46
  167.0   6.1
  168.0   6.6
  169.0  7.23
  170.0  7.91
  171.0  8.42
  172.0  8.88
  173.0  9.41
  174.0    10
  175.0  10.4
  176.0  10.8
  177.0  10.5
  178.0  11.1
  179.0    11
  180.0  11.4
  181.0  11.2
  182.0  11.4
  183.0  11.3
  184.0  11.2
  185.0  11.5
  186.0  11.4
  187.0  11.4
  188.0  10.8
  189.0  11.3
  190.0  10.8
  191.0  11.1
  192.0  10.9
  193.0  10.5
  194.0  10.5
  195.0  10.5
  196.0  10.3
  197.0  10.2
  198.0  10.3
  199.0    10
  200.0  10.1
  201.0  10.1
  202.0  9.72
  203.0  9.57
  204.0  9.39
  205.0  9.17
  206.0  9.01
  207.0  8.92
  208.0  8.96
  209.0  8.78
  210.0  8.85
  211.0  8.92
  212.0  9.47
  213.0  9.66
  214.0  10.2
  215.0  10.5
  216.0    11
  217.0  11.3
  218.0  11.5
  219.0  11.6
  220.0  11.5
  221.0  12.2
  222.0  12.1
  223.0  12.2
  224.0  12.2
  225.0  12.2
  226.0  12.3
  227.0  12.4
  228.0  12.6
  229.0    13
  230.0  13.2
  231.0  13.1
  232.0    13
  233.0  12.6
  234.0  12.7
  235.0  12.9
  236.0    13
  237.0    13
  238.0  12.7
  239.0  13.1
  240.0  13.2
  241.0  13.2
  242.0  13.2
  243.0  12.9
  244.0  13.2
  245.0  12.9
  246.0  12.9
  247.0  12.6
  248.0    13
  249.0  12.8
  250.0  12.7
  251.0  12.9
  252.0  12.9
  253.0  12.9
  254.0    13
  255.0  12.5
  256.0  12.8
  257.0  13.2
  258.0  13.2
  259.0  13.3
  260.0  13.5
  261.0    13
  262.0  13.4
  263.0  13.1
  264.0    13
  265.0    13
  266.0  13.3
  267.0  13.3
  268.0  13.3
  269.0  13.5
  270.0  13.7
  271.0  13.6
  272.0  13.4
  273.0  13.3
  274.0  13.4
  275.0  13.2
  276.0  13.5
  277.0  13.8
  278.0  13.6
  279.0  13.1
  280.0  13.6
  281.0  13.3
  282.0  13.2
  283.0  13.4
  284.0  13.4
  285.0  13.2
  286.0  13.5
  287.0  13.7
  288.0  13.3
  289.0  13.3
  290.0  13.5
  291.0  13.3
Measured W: -1.6 deg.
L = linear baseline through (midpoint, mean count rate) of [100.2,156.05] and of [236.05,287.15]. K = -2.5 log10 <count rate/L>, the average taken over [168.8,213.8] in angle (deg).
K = 0.154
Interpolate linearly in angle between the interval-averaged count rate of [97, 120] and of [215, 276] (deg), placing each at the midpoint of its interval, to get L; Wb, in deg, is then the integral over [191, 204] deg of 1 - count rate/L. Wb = 1.99 deg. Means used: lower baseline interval 10.7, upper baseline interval 12.8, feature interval 10.2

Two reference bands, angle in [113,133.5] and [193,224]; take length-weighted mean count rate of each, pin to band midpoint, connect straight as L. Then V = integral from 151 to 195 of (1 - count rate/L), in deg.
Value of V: 7.07 deg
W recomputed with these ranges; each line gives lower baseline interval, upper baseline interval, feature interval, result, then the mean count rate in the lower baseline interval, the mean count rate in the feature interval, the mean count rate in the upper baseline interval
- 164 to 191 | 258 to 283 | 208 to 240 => -0.52 deg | 9.65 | 11.7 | 13.3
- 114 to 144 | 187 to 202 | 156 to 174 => 7.30 deg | 10.6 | 6.29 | 10.5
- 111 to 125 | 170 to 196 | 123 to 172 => 8.96 deg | 10.6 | 8.7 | 10.6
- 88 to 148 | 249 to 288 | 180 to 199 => 1.52 deg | 10.6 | 10.9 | 13.2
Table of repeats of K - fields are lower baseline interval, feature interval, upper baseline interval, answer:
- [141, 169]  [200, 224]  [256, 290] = 0.01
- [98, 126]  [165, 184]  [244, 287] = 0.25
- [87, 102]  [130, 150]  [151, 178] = -0.24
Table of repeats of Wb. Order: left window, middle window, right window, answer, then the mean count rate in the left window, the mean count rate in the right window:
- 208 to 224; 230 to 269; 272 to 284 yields -2.89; 10.6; 13.4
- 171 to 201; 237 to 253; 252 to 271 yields -0.42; 10.6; 13.2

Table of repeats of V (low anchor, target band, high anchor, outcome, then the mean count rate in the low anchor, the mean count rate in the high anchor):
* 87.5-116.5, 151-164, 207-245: 5.8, 10.6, 11.8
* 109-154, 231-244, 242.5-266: -0.3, 10.4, 13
